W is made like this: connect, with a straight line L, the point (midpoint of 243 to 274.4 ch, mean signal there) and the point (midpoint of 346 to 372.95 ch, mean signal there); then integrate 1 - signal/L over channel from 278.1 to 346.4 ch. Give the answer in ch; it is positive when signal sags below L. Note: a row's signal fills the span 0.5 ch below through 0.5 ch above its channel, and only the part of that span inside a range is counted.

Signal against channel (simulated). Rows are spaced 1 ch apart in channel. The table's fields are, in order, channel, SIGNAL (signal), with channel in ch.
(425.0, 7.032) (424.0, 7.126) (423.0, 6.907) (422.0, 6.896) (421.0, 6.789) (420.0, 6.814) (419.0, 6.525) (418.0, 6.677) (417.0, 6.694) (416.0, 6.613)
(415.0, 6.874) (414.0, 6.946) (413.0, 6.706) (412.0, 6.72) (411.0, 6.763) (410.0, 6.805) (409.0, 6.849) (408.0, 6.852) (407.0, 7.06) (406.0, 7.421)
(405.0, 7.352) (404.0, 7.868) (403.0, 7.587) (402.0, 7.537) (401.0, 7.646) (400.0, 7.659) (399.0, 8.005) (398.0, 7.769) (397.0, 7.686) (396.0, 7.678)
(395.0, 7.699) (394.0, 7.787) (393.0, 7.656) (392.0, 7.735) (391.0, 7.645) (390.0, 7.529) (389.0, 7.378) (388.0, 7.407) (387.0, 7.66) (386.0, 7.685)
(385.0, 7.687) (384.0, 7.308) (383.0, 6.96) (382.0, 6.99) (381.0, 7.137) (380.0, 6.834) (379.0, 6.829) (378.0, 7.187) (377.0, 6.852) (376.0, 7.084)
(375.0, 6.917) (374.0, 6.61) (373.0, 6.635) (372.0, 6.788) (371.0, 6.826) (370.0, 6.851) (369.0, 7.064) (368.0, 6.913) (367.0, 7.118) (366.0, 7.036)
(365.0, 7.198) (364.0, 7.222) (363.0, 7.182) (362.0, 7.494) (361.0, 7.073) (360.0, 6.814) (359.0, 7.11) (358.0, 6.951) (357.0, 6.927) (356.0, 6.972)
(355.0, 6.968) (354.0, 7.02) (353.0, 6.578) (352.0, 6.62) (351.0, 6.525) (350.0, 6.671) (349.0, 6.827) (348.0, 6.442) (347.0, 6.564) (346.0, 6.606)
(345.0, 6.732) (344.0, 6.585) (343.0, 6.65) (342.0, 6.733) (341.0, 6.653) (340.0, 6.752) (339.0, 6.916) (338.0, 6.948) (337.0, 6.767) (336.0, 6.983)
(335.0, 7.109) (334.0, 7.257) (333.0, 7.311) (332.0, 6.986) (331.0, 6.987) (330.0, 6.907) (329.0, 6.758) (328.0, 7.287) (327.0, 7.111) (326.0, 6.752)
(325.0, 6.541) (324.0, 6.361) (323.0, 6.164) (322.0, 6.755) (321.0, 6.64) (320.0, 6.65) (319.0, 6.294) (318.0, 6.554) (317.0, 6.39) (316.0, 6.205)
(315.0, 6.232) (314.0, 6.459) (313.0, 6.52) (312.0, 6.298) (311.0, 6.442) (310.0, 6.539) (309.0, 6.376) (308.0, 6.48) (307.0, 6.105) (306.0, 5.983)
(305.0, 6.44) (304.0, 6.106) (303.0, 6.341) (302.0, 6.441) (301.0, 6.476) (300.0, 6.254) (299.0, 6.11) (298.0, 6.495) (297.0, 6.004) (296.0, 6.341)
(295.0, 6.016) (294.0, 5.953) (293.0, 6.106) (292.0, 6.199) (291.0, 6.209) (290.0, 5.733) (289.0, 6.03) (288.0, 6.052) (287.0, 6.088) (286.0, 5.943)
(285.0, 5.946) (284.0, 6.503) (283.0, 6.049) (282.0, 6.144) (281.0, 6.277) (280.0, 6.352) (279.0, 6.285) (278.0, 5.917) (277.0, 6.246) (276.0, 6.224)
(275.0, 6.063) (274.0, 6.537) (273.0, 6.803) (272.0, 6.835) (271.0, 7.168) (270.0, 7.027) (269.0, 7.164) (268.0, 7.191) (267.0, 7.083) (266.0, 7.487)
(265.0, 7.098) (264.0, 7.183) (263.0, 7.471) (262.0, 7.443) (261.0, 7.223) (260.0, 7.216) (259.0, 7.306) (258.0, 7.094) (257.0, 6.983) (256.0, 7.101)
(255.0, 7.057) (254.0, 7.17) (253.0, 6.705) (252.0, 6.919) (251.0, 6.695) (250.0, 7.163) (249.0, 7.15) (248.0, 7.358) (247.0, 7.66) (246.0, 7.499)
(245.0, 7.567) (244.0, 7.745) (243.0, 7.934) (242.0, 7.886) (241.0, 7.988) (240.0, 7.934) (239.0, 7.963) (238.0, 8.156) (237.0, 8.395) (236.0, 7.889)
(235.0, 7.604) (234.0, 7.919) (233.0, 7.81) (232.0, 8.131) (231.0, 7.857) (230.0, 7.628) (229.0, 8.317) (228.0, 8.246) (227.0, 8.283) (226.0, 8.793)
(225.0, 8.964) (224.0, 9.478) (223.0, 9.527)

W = 5.5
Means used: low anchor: 7.18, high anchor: 6.9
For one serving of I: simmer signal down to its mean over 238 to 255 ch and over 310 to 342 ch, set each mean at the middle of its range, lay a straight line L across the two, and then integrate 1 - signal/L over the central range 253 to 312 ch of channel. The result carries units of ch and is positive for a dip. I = 4.9 ch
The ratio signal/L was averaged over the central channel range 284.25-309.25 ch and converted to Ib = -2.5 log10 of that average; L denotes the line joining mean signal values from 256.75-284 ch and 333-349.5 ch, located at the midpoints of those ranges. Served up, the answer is 0.11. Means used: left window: 6.8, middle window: 6.17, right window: 6.8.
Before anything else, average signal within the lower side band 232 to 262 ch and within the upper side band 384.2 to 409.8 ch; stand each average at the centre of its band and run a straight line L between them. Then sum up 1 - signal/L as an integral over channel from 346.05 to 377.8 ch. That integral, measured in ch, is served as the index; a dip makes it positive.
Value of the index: 2.67 ch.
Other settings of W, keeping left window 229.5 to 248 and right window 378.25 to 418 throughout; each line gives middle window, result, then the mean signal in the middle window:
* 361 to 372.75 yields 0.6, 7.05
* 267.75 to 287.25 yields 3.2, 6.43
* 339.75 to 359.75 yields 1.9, 6.75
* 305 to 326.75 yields 3.3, 6.42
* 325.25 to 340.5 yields 1.1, 6.98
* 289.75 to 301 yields 2.2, 6.15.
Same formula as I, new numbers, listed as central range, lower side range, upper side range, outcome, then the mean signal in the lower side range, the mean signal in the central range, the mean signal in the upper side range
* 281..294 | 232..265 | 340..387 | 2.2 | 7.48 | 6.09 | 6.93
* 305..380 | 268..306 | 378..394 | 1.5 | 6.3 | 6.76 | 7.37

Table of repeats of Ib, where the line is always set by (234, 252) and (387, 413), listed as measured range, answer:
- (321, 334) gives 0.11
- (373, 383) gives 0.08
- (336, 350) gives 0.12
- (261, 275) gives 0.08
